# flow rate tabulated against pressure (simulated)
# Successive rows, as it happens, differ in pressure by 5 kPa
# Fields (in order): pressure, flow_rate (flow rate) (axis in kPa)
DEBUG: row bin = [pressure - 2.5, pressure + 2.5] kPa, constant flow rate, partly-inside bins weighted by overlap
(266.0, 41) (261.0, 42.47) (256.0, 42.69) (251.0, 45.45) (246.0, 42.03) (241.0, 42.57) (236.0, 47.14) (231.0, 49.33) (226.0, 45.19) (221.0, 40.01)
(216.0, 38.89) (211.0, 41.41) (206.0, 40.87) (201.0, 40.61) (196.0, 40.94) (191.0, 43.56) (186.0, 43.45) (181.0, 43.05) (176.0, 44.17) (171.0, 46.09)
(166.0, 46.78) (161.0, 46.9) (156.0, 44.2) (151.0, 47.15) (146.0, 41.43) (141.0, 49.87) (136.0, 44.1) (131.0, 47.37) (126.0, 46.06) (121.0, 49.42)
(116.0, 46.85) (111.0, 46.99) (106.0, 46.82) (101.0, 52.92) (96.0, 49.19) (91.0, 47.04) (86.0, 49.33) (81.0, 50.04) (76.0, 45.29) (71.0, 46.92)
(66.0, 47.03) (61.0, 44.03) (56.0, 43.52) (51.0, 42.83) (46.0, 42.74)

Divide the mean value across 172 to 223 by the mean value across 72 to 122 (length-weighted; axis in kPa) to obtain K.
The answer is 0.9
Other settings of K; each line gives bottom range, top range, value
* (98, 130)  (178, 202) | 0.88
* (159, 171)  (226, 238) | 1.02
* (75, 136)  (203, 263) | 0.90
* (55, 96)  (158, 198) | 0.95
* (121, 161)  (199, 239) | 0.93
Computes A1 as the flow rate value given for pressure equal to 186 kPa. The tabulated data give 43.45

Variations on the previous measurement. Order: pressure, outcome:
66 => 47.03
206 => 40.87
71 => 46.92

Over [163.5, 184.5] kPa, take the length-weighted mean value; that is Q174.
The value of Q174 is 44.9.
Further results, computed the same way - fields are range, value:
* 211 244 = 43.6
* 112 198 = 45.4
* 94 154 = 47.3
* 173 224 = 41.8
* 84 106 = 49.3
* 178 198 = 42.8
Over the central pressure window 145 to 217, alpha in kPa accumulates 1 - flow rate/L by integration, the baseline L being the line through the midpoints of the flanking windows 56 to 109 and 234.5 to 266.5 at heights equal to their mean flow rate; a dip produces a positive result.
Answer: 2.7 kPa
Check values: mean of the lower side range 47.6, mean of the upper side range 43.4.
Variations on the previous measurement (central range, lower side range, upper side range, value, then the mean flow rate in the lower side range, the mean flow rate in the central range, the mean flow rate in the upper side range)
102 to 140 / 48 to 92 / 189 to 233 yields -2.06 kPa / 46.2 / 47.2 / 42.2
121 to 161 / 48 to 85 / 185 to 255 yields -1.48 kPa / 45.8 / 46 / 42.9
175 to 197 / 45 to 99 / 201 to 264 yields 0.45 kPa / 46.3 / 43.1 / 43.1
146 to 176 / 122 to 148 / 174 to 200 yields -0.81 kPa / 46.1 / 45.7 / 42.9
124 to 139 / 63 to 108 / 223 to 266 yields 0.37 kPa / 48.3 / 46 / 44.3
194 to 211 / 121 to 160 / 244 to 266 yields 1.33 kPa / 46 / 40.9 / 42.9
